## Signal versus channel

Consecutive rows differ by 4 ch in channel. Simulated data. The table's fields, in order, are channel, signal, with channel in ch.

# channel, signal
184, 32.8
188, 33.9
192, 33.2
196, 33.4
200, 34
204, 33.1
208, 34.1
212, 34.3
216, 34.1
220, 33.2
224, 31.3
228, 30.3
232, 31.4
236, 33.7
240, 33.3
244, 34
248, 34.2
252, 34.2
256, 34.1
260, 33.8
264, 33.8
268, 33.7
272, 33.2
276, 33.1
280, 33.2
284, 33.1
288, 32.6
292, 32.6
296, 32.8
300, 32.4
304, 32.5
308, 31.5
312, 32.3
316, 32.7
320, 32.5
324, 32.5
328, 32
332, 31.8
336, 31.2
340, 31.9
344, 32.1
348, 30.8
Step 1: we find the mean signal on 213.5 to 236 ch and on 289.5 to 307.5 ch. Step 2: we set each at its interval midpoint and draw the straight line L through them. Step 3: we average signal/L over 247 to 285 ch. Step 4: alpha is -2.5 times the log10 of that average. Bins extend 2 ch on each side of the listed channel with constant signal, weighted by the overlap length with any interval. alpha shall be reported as -0.04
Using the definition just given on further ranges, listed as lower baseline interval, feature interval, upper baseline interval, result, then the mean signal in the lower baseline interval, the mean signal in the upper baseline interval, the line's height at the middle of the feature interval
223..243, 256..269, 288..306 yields -0.05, 32.1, 32.6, 32.3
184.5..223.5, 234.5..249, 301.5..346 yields -0.02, 33.6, 32.1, 33.1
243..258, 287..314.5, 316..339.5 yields 0.01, 34.1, 32.1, 32.8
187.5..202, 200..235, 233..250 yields 0.03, 33.6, 33.7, 33.6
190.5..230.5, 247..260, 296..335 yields -0.04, 33.1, 32.2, 32.7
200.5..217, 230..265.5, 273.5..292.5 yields -0.01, 33.9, 33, 33.4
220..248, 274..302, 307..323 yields -0.01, 32.5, 32.3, 32.4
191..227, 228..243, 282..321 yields 0.02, 33.3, 32.5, 33.1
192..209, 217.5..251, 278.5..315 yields 0.02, 33.6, 32.6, 33.2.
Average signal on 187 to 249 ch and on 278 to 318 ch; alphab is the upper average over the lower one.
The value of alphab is 1.0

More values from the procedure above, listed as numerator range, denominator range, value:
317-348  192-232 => 0.97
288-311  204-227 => 0.97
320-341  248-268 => 0.94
